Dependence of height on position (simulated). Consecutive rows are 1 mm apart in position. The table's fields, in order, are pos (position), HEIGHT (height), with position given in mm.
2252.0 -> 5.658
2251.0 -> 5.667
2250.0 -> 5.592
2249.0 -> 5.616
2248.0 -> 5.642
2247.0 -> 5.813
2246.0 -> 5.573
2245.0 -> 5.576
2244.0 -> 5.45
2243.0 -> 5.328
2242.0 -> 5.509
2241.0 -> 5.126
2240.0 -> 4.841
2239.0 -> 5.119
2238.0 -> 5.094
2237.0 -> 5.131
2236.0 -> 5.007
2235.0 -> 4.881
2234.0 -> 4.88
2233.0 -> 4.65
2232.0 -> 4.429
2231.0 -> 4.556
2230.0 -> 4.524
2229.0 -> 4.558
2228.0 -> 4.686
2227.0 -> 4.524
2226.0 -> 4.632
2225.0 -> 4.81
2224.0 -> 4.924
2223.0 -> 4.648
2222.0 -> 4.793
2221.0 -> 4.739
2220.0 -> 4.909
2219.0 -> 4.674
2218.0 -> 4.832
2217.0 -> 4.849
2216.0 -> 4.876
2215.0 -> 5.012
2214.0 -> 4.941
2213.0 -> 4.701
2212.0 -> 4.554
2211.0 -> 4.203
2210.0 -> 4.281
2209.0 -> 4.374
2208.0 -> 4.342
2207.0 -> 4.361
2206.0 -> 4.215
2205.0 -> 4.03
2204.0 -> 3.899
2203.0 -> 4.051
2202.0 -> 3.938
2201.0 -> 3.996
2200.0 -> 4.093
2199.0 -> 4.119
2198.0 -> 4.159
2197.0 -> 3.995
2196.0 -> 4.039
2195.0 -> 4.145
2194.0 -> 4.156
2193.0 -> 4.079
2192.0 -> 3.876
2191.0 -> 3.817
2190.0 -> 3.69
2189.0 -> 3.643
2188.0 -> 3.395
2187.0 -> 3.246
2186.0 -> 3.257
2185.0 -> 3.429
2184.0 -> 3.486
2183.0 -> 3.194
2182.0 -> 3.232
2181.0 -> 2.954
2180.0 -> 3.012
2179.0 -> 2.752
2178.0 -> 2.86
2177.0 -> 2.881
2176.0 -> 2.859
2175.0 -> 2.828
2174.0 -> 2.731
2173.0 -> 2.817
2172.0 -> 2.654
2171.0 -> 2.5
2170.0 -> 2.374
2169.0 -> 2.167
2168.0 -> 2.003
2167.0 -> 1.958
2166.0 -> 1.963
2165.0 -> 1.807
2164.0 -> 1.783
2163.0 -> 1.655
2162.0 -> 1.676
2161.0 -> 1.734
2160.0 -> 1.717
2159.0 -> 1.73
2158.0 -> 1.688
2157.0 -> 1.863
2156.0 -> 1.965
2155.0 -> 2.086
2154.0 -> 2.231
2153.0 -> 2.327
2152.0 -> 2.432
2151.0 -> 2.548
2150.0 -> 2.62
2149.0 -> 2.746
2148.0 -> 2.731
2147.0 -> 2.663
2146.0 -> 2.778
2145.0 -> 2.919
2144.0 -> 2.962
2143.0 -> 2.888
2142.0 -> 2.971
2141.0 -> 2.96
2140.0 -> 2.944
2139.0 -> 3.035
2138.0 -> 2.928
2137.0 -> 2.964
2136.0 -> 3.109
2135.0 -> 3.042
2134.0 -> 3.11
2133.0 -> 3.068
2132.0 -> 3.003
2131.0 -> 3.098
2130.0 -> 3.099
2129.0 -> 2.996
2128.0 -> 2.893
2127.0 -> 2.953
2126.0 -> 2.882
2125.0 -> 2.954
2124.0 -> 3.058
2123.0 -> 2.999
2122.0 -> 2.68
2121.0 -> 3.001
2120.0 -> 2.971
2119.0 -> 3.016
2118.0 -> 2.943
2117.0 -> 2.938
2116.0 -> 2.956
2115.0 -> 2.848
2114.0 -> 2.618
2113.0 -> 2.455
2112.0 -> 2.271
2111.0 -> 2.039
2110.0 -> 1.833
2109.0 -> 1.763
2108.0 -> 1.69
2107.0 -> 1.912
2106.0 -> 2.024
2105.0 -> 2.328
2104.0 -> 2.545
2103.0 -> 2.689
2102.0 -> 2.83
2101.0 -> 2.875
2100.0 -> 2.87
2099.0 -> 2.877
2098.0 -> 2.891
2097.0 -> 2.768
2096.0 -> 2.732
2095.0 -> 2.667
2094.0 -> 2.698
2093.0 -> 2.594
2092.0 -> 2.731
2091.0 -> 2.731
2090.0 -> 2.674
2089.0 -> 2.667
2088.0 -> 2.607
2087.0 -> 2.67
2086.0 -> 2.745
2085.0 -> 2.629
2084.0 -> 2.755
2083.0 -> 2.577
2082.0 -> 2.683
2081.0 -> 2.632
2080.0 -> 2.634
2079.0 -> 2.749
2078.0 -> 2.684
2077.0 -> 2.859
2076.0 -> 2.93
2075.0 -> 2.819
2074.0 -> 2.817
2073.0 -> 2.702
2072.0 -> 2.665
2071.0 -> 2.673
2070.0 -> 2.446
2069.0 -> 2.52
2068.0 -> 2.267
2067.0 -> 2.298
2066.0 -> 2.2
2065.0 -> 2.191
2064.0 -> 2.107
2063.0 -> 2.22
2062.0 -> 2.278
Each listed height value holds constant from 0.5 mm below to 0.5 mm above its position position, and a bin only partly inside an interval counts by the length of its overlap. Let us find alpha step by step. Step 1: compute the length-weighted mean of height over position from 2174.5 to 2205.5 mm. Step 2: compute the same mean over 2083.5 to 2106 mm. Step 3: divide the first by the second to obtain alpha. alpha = 1.33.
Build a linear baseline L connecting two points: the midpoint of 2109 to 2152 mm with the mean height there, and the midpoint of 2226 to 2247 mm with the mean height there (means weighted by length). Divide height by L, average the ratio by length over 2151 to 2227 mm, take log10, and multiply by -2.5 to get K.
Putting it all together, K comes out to 0.197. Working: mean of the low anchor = 2.83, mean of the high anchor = 4.98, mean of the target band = 3.42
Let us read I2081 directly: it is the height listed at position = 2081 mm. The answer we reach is 2.632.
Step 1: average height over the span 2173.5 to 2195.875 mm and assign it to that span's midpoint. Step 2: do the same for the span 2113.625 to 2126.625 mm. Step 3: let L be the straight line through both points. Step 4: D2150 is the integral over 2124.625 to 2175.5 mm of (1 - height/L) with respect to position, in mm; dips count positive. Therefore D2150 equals 9.2 mm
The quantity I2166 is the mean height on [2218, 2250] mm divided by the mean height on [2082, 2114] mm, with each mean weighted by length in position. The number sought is 1.98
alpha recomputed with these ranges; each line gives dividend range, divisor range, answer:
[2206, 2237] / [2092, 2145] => 1.70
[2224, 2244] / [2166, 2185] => 1.78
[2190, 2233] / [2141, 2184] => 1.80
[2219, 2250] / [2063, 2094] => 1.92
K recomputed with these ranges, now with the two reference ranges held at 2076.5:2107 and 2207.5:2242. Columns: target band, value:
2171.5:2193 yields 0.27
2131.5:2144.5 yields 0.13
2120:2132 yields 0.08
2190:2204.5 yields 0.08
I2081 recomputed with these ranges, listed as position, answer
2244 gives 5.45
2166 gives 1.963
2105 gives 2.328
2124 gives 3.058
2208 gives 4.342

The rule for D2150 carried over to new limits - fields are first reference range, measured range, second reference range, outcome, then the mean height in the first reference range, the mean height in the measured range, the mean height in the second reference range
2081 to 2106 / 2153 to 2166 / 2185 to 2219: 6.3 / 2.69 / 1.85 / 4.15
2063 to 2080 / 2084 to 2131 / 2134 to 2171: -3.6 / 2.55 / 2.67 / 2.4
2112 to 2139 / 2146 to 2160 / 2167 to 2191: 3.2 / 2.93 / 2.28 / 2.95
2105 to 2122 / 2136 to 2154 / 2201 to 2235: 1.7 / 2.46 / 2.78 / 4.55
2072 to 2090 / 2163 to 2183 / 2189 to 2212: 6.6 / 2.71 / 2.53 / 4.09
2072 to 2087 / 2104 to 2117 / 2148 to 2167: 1.0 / 2.73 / 2.27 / 2.05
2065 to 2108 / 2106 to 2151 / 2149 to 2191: -3.2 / 2.62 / 2.77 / 2.55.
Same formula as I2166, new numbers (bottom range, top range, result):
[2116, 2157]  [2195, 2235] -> 1.59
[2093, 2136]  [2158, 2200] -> 1.08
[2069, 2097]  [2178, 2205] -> 1.36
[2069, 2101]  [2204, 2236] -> 1.70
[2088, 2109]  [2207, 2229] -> 1.82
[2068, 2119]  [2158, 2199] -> 1.12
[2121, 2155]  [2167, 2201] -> 1.15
